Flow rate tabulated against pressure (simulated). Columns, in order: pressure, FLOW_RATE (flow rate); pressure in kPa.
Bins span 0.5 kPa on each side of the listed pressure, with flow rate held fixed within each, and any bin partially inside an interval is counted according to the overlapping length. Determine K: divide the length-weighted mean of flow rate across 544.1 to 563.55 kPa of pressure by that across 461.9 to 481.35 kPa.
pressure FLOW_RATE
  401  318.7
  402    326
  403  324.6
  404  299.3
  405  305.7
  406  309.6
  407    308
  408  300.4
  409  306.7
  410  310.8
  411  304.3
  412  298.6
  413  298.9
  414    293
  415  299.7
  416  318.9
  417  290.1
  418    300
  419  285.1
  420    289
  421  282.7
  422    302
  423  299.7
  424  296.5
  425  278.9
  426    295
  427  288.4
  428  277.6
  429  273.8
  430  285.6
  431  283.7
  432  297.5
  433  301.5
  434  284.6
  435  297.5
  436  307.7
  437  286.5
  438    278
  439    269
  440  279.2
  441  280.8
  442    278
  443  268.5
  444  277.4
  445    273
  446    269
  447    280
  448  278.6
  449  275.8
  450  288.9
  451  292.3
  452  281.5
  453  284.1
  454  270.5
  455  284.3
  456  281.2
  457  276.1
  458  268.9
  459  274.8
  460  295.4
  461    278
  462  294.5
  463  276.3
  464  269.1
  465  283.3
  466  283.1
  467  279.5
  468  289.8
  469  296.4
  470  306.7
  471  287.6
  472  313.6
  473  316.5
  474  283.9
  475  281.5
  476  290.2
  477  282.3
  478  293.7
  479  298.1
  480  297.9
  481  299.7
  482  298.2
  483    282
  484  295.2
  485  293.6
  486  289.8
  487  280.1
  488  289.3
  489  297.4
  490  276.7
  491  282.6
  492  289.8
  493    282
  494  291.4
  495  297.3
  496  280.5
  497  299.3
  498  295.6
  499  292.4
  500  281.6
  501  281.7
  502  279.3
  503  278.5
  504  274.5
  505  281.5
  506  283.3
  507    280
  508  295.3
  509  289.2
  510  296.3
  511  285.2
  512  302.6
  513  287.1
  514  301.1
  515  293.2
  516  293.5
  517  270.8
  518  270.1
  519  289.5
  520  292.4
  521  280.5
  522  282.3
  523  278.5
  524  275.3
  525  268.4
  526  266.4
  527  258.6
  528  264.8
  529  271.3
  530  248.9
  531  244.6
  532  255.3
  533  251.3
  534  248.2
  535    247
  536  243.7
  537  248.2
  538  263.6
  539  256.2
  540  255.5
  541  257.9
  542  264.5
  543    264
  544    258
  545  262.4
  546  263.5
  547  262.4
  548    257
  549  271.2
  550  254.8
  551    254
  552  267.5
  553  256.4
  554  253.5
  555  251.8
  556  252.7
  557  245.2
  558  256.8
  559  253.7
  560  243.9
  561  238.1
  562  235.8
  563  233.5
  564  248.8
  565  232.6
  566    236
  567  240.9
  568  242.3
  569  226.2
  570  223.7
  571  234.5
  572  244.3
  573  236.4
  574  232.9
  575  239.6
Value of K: 0.9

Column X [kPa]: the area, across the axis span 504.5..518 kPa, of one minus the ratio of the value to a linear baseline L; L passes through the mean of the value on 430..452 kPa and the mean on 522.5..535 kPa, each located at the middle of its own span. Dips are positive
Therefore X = -1.20 kPa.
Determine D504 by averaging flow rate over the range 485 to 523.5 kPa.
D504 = 287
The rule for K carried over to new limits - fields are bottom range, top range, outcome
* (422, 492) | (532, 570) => 0.88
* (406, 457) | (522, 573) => 0.88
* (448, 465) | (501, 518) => 1.02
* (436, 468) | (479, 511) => 1.03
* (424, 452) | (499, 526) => 1.00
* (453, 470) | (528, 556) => 0.91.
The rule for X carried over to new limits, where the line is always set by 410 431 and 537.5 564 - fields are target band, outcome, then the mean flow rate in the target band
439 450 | 0.4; 276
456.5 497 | -1.8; 289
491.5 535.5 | -2.1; 279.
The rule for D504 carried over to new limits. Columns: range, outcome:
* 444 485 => 286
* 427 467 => 282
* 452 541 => 281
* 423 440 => 288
